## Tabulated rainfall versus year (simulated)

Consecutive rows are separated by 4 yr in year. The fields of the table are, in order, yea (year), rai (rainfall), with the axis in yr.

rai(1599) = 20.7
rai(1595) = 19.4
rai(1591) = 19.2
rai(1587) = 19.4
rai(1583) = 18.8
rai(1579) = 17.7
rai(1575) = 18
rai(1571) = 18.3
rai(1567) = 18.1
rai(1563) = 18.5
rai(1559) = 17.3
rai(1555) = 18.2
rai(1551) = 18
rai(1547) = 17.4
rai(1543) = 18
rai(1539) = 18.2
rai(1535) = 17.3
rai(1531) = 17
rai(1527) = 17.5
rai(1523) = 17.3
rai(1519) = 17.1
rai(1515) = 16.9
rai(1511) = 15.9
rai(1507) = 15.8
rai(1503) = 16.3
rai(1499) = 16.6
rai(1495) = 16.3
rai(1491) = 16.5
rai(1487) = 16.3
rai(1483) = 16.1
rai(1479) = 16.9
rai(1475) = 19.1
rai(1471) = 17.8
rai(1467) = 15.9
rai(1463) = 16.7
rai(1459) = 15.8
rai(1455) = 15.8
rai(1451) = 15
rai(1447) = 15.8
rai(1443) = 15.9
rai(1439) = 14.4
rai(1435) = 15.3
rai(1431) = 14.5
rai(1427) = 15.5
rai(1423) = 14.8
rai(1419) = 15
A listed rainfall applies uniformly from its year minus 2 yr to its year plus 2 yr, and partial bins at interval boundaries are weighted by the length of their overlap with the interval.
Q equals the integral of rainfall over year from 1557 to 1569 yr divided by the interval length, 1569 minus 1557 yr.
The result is 18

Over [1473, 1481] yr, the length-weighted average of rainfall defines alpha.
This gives 18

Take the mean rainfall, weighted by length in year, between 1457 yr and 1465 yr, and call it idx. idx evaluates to 16.2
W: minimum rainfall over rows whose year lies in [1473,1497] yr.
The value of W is 16.1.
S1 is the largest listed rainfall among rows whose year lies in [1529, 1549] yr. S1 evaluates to 18.2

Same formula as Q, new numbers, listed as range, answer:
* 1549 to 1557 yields 18.1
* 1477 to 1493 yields 16.5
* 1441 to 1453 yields 15.6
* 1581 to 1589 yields 19.1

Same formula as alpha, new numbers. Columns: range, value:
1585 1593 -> 19.3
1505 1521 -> 16.4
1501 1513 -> 16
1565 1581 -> 18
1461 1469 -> 16.3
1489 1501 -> 16.5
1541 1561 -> 17.8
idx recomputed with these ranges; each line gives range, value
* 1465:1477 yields 17.6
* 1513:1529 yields 17.2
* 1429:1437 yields 14.9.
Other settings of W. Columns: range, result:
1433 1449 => 14.4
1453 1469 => 15.8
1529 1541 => 17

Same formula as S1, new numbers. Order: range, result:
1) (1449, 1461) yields 15.8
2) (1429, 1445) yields 15.9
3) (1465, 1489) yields 19.1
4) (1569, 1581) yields 18.3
